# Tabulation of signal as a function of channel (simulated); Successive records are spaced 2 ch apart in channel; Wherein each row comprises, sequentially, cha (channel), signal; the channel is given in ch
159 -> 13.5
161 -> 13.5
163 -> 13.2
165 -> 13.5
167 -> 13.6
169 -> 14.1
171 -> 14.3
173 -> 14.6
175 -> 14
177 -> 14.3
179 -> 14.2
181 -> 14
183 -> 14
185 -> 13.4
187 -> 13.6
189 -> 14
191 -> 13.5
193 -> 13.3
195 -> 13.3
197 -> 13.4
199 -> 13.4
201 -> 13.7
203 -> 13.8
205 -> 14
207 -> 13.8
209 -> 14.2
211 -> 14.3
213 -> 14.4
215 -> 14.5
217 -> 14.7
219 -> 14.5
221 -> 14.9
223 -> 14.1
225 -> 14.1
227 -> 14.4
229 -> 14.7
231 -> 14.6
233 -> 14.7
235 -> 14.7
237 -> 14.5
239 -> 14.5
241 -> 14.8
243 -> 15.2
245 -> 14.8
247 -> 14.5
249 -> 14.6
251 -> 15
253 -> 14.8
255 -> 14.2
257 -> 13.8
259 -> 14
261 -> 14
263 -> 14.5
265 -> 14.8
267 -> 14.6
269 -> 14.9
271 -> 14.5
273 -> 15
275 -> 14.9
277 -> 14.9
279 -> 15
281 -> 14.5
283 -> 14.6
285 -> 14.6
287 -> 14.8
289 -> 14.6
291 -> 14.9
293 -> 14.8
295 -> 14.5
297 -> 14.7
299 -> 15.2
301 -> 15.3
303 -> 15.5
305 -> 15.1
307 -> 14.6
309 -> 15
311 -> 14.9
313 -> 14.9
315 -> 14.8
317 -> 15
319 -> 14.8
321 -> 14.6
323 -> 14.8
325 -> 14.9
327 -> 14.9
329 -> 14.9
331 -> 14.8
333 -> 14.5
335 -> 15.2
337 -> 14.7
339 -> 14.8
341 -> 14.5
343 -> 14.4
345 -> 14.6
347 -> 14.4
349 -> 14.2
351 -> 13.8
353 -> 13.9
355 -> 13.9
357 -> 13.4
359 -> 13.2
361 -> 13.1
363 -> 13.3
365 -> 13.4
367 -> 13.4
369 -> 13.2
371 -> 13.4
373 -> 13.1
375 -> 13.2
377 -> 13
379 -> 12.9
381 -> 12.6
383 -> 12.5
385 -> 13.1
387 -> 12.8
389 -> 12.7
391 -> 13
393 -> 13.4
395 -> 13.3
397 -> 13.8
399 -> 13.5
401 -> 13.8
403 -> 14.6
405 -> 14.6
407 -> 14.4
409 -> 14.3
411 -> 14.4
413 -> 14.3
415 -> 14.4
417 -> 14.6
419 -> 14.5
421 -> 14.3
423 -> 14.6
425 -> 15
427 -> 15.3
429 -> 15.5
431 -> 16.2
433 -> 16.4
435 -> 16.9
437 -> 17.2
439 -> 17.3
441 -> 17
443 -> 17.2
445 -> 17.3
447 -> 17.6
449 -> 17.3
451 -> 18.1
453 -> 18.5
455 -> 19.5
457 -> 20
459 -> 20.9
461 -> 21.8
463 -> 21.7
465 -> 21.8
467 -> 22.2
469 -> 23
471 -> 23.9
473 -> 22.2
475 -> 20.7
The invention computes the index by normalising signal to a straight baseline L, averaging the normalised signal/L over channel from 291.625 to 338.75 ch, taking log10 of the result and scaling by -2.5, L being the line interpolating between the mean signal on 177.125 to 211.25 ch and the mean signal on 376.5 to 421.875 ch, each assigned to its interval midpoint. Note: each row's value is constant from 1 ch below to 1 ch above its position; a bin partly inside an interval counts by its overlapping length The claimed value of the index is -0.09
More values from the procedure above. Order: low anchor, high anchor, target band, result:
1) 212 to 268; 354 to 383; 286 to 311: -0.07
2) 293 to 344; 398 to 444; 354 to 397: 0.15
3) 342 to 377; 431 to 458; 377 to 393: 0.16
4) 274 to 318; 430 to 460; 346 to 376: 0.19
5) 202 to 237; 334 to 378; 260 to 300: -0.04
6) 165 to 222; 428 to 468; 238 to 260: 0.03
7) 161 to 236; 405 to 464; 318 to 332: 0.05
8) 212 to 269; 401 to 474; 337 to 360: 0.14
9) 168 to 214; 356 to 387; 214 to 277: -0.07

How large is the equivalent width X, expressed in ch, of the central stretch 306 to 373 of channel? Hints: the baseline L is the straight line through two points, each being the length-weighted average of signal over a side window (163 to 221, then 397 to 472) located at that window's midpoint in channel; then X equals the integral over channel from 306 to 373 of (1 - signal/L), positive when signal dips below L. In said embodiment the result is 6.6 ch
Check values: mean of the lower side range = 13.9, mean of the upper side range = 17.1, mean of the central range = 14.3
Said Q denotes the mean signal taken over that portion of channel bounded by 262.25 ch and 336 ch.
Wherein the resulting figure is 14.8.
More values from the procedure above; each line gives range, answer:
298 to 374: 14.4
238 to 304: 14.7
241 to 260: 14.6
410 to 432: 14.8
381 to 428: 13.9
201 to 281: 14.5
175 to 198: 13.7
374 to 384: 12.8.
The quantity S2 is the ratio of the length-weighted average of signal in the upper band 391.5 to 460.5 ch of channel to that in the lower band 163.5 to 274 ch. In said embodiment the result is 1.12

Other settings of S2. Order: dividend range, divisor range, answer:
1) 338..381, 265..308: 0.92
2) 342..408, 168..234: 0.96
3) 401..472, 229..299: 1.18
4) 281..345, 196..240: 1.04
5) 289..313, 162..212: 1.08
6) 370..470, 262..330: 1.07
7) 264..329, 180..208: 1.09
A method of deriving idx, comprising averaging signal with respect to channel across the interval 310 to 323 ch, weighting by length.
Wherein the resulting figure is 14.8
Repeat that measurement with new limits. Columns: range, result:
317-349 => 14.7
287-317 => 14.9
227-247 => 14.7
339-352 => 14.4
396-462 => 16.2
